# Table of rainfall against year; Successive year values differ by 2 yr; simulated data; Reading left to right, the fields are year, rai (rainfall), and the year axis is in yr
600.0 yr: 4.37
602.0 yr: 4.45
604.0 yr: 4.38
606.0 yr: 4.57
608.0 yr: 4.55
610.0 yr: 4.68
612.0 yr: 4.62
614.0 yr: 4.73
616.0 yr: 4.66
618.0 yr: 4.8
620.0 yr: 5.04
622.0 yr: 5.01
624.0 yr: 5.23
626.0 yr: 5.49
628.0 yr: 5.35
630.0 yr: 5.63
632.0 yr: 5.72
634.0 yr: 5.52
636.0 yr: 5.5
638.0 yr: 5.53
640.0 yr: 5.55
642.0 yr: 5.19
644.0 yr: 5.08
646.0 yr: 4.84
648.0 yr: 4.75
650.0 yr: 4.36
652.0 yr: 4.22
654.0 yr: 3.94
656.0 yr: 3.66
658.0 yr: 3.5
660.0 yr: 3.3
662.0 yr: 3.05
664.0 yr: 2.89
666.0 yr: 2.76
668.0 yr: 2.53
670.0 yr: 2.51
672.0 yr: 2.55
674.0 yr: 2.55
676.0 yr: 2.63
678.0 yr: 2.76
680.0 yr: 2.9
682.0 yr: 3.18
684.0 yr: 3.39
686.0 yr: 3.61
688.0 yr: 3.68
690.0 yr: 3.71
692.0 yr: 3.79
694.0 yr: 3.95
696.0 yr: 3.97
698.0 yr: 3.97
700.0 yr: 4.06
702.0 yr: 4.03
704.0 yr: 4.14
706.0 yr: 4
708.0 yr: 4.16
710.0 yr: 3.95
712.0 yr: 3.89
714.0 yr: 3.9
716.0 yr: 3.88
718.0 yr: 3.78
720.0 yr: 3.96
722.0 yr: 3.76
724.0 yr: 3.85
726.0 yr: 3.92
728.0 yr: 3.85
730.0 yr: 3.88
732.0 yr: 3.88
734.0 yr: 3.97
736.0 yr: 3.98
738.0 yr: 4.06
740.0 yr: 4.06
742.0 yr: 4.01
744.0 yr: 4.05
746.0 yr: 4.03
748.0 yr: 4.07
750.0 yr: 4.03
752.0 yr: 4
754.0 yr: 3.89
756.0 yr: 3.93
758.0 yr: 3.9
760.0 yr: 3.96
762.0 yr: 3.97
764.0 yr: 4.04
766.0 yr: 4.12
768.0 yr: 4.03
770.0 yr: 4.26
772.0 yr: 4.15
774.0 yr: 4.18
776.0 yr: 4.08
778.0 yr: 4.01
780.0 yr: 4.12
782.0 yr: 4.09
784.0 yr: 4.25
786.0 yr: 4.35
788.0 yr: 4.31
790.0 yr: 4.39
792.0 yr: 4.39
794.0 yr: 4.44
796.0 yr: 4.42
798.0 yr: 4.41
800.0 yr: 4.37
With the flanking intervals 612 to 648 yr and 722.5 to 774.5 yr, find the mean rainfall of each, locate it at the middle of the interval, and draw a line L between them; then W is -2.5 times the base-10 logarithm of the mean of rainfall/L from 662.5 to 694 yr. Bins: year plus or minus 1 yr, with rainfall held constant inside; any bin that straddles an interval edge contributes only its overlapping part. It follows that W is 0.47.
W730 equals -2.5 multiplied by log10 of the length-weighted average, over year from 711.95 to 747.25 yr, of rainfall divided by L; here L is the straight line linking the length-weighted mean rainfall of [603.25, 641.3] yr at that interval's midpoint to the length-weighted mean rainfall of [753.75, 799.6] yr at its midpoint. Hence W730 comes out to 0.134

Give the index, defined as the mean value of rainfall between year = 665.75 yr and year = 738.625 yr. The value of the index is 3.61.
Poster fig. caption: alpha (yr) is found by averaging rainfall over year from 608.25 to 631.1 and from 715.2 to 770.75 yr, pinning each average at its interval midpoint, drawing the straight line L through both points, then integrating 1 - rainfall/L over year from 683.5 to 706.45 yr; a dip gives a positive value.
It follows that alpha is 2.6 yr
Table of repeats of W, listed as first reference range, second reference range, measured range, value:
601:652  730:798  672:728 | 0.22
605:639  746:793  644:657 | 0.13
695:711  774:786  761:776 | 0.00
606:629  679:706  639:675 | 0.16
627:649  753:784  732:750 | 0.08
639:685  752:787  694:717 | -0.06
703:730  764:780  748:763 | 0.03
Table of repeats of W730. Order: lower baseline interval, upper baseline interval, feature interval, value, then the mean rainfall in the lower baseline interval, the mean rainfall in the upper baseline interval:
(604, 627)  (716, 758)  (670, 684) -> 0.490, 4.83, 3.95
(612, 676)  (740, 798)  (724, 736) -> 0.079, 4.35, 4.13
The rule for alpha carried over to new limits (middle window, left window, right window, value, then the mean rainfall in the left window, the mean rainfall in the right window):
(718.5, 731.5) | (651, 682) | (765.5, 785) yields -0.84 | 3.05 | 4.13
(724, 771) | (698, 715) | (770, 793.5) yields 1.51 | 4.01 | 4.22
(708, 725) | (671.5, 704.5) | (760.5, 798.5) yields -0.89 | 3.47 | 4.21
